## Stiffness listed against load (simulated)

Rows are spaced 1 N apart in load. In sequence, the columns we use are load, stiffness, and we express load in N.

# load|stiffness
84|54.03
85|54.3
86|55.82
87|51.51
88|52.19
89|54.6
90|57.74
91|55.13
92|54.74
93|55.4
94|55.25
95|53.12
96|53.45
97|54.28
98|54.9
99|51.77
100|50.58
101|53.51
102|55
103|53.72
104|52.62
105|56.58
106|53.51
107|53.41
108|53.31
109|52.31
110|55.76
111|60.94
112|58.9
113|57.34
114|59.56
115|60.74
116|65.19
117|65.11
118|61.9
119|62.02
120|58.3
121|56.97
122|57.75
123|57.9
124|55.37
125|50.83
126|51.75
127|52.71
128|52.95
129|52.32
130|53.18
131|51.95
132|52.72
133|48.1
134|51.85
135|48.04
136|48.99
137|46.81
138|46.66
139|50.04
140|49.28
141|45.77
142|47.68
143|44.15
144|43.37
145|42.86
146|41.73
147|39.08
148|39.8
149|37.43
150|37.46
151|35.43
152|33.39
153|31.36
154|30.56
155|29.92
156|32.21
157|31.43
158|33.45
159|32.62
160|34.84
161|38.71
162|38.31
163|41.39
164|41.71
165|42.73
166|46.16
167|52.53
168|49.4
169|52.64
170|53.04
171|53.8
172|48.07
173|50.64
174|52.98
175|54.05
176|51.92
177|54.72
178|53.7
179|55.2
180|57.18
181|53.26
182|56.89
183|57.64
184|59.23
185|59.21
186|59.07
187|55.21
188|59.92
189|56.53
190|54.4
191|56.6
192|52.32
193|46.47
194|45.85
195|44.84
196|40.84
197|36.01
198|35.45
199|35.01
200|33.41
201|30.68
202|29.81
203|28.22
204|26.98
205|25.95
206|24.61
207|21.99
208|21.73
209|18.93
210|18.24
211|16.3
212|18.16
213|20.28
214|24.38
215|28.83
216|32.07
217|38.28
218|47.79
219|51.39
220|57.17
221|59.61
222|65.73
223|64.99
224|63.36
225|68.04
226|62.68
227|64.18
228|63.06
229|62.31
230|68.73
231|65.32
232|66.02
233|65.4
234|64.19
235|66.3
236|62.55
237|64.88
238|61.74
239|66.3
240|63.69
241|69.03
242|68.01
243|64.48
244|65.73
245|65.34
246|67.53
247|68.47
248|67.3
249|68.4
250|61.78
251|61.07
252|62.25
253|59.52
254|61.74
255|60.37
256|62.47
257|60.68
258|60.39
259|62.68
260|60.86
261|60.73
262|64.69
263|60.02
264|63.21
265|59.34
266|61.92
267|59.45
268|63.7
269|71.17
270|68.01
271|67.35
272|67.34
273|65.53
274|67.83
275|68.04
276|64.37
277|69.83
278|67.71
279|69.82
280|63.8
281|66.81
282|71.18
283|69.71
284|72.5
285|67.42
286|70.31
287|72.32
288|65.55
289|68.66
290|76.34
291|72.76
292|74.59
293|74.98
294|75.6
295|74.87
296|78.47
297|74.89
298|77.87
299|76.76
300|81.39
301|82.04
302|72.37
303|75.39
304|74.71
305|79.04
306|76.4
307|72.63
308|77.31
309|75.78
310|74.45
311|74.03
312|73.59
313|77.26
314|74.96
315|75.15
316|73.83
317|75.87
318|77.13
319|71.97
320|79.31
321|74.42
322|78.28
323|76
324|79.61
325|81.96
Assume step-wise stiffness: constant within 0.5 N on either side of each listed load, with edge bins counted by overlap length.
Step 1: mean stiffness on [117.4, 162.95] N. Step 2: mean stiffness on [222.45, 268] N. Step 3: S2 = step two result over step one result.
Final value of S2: 1.41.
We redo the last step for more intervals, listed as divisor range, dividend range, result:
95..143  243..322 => 1.29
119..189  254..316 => 1.46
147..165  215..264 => 1.73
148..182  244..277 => 1.46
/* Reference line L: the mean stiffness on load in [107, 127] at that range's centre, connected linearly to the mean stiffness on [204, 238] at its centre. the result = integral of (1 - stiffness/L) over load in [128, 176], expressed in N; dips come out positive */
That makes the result 9.02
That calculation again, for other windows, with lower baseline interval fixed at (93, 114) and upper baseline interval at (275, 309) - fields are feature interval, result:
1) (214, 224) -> 2.6 N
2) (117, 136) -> 0.8 N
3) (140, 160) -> 7.3 N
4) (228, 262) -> 2.1 N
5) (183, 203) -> 5.2 N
